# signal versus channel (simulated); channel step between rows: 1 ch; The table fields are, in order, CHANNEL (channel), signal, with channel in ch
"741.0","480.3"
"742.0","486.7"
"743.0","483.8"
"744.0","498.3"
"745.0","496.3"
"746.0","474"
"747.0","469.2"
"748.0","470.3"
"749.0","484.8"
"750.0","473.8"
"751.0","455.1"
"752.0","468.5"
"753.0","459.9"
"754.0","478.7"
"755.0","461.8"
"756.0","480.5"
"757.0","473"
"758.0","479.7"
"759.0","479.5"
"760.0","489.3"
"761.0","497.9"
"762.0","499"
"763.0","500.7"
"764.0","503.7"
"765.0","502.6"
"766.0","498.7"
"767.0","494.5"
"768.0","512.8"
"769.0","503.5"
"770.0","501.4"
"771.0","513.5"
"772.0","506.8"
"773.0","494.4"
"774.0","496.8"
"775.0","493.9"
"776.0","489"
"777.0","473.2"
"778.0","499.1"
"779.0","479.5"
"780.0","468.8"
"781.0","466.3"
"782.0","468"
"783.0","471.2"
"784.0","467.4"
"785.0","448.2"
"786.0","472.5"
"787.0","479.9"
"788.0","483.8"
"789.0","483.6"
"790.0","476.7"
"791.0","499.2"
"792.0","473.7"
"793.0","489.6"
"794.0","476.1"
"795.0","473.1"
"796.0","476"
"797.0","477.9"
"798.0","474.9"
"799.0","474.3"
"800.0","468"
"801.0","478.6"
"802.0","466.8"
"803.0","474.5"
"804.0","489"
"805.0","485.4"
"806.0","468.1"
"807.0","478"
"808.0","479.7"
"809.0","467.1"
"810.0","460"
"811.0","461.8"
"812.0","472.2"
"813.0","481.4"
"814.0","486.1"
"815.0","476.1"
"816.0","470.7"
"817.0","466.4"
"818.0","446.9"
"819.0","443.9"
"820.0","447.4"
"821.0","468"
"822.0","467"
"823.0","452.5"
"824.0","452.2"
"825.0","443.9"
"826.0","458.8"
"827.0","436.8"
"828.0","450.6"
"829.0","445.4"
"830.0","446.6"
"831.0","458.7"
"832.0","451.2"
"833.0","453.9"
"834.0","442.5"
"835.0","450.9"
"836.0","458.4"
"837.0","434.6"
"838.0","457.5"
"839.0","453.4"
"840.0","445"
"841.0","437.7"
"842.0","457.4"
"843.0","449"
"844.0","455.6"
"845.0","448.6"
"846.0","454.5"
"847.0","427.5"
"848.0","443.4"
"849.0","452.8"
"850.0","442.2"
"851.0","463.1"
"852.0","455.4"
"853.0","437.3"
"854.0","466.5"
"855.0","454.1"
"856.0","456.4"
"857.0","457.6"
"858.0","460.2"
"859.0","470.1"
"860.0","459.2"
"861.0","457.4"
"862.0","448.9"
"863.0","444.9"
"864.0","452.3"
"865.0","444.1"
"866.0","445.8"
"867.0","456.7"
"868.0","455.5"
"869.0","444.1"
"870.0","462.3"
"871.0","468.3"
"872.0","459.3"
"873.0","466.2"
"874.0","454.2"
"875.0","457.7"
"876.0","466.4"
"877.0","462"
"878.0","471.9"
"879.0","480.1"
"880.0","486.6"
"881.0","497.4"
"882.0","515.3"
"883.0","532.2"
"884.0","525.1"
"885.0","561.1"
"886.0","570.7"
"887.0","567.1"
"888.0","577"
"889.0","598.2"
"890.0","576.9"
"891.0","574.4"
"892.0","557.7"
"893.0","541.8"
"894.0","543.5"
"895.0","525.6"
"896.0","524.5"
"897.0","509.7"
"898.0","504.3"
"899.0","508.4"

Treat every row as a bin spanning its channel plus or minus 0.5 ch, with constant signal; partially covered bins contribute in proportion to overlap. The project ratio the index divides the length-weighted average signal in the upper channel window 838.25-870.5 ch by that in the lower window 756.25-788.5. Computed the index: 0.9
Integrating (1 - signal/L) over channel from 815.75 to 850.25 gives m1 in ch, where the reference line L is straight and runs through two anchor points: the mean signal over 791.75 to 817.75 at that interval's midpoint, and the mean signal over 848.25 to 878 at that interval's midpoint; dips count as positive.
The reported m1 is 1.1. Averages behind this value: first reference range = 475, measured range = 451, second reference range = 456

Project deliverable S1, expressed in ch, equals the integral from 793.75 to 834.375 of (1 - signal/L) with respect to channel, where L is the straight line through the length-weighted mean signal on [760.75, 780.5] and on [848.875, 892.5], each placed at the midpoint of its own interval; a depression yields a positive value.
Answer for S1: 2.2 ch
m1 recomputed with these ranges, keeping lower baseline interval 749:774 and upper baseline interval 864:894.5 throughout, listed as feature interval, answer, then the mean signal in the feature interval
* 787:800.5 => 0.38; 479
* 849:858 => 0.82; 454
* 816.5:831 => 1.29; 452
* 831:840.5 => 0.91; 450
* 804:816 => 0.49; 475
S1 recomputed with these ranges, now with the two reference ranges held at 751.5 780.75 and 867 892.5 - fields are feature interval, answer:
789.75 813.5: 0.9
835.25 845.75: 1.1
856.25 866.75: 1.0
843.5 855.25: 1.2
